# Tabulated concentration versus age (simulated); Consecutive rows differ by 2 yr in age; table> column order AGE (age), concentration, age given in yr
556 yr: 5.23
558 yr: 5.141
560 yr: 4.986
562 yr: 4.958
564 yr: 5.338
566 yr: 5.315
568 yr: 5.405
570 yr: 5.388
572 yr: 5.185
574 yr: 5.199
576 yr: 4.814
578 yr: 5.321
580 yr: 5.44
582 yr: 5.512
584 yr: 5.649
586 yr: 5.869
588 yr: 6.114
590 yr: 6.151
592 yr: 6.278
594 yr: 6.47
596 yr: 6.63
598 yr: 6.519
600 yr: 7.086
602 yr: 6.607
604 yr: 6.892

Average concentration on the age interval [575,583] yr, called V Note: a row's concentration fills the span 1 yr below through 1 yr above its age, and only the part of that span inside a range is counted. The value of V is 5.27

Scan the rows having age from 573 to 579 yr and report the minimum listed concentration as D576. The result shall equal 4.814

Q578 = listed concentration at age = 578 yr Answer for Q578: 5.321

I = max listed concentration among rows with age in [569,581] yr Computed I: 5.44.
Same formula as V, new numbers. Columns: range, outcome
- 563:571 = 5.36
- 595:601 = 6.75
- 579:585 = 5.53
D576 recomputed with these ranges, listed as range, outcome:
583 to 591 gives 5.649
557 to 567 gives 4.958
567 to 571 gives 5.388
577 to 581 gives 5.321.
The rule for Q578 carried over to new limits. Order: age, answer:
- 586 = 5.869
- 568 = 5.405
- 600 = 7.086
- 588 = 6.114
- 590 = 6.151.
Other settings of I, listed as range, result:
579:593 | 6.278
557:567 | 5.338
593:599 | 6.63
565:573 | 5.405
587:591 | 6.151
